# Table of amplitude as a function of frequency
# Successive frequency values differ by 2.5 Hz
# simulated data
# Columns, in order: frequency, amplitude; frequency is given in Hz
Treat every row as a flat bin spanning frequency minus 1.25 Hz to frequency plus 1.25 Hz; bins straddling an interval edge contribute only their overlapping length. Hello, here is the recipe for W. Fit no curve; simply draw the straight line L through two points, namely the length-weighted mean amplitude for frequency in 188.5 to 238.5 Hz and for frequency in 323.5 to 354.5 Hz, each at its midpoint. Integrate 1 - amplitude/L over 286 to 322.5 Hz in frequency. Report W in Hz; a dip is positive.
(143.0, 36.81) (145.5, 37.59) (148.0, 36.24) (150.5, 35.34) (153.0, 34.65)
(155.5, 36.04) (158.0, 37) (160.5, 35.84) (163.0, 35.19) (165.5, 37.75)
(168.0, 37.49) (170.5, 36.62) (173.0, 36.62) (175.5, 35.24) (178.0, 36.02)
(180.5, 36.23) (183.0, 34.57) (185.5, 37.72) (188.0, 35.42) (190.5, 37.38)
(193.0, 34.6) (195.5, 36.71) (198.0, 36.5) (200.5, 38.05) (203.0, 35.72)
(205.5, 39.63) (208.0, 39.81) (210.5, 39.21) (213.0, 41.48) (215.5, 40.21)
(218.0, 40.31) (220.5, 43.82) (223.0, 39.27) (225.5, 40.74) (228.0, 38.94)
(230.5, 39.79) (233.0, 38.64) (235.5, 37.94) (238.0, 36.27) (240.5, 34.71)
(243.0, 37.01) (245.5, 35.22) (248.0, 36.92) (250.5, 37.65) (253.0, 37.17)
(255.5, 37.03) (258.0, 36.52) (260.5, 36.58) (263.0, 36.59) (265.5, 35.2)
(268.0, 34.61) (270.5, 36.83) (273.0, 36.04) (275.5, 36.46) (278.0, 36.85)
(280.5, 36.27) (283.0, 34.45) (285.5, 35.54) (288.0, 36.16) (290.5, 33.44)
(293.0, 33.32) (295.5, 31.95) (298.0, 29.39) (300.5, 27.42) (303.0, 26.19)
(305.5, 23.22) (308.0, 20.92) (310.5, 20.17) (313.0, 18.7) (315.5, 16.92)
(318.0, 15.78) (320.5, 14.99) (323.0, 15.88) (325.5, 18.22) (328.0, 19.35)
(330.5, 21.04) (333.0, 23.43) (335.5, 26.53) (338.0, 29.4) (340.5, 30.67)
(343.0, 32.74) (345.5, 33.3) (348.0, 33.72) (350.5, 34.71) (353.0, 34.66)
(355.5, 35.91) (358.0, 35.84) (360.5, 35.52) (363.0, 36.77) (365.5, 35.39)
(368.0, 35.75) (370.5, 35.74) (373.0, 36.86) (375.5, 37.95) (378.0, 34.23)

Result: 7.3 Hz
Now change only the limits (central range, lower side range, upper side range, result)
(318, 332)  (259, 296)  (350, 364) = 7.0 Hz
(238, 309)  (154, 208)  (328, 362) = -1.2 Hz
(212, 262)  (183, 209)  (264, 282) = -2.5 Hz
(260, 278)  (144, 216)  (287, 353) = -3.8 Hz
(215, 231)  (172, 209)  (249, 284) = -1.7 Hz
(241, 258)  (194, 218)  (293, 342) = -2.2 Hz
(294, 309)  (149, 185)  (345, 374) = 3.7 Hz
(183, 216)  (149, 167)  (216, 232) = 0.9 Hz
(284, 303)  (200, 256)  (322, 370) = 1.0 Hz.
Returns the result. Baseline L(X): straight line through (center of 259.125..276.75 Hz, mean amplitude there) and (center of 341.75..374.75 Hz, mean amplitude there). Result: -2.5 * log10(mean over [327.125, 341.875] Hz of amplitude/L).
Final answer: 0.37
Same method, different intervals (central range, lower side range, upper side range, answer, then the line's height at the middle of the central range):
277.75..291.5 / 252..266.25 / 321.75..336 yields -0.16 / 30.7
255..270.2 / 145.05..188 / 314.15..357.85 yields -0.19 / 30.4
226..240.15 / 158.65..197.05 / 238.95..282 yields -0.06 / 36.3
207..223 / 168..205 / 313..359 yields -0.18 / 34.4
